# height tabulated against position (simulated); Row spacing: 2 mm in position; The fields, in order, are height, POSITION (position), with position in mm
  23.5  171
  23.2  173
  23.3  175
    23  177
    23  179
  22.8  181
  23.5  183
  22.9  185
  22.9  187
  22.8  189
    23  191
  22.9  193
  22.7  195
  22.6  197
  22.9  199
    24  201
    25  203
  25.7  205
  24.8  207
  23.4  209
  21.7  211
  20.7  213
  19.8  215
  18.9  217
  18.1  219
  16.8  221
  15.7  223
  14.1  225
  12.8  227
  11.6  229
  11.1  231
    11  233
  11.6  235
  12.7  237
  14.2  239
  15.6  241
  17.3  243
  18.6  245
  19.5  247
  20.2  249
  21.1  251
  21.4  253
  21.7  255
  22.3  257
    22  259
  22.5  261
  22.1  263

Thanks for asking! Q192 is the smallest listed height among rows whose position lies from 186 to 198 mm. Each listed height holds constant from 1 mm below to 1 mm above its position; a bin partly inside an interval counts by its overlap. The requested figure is 22.6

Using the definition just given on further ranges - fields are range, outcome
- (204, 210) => 23.4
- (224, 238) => 11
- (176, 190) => 22.8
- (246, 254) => 19.5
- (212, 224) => 15.7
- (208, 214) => 20.7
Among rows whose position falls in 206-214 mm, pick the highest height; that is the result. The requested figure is 24.8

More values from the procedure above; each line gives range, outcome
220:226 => 16.8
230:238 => 12.7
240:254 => 21.4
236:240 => 14.2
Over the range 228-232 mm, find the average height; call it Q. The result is 11.3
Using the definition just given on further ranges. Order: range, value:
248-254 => 20.9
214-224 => 17.9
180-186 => 23.1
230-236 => 11.2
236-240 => 13.4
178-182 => 22.9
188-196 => 22.9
